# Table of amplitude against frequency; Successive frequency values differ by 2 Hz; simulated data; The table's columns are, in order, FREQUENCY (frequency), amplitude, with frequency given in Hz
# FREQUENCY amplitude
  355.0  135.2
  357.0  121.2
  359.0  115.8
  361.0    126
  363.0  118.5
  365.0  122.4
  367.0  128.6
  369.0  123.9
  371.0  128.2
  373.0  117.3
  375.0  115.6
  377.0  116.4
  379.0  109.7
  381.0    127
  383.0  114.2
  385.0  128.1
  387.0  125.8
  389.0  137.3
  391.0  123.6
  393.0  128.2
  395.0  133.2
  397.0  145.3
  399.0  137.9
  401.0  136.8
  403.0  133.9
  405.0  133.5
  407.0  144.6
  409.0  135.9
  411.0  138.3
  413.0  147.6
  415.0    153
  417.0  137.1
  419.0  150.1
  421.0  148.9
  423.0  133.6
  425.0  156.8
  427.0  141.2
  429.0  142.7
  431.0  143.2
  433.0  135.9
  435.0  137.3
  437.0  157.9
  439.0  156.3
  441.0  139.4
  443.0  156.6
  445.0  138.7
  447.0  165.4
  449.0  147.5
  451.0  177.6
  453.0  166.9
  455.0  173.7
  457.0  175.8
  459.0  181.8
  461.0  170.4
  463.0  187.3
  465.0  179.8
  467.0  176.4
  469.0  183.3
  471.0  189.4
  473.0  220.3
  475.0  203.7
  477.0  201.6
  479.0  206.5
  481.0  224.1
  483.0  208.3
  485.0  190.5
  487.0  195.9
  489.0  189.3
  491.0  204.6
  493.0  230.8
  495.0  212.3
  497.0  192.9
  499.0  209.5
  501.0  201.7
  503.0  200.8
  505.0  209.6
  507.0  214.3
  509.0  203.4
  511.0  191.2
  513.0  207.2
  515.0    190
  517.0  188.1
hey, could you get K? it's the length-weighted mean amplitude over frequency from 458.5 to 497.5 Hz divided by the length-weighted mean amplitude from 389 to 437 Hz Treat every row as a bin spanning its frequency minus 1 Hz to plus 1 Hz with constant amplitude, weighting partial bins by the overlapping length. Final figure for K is 1.41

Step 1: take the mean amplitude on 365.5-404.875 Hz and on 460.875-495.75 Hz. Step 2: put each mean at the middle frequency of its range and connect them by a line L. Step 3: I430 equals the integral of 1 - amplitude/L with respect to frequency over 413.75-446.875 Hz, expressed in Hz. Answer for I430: 3.2 Hz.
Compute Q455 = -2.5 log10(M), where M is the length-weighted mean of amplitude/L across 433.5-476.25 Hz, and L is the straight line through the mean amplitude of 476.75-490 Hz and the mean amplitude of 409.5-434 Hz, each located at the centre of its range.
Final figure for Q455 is 0.03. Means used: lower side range 144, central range 171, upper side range 202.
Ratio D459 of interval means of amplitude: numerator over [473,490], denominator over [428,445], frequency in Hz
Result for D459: 1.40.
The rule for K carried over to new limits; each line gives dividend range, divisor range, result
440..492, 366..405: 1.44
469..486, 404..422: 1.43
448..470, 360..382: 1.44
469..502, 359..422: 1.56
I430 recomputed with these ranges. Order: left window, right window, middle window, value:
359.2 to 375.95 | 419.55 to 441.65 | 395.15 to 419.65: -0.7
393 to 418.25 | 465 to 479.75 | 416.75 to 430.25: 0.9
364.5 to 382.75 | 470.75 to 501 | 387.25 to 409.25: 0.7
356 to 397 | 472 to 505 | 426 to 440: 1.7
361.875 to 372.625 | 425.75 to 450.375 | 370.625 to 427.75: 0.4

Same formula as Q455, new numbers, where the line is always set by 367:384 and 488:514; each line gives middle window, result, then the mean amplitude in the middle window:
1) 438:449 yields 0.10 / 151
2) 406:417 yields 0.01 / 143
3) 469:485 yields -0.09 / 205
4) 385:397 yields -0.01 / 131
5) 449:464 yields 0.00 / 174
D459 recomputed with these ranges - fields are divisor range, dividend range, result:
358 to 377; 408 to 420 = 1.18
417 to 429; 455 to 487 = 1.33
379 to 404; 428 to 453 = 1.16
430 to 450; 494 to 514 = 1.38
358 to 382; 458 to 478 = 1.57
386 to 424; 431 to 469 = 1.18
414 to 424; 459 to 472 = 1.25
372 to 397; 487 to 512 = 1.65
